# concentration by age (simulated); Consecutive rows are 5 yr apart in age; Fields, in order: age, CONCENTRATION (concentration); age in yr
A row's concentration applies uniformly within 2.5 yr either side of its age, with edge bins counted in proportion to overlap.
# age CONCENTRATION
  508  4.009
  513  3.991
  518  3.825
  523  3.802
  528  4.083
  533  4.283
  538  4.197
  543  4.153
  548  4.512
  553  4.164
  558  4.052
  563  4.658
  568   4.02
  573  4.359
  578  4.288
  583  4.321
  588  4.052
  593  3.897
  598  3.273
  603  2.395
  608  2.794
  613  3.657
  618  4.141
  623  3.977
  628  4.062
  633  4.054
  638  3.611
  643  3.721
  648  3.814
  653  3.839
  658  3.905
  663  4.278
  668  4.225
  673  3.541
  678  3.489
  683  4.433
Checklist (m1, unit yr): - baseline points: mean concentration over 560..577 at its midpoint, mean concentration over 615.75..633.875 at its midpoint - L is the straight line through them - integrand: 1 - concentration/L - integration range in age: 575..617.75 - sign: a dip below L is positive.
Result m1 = 5.9 yr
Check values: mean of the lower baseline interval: 4.33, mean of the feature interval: 3.62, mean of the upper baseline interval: 4.06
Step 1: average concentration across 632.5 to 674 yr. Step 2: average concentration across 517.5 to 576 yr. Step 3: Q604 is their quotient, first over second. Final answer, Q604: 0.93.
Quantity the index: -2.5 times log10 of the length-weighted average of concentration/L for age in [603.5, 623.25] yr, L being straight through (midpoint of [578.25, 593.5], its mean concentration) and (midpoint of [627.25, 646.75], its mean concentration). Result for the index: 0.15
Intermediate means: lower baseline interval 4.14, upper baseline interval 3.84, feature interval 3.48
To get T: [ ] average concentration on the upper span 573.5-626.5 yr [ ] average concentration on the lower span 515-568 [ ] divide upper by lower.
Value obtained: 0.89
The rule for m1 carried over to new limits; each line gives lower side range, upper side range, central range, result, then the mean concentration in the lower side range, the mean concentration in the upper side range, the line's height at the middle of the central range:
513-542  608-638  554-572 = -1.3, 4.04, 3.85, 3.97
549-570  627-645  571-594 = -0.4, 4.25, 3.85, 4.13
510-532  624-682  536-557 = -1.6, 3.95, 3.88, 3.94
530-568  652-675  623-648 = 1.1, 4.27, 3.97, 4.05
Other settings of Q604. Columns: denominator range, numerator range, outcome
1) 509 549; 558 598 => 1.02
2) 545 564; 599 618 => 0.73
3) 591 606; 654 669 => 1.30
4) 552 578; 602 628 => 0.83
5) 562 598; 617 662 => 0.94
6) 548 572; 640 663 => 0.91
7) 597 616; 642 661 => 1.26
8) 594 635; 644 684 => 1.10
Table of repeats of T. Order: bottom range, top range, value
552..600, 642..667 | 0.96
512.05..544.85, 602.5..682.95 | 0.93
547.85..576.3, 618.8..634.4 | 0.95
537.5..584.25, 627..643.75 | 0.90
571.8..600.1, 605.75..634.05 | 0.94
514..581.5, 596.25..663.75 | 0.88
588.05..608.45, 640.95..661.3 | 1.19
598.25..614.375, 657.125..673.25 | 1.38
